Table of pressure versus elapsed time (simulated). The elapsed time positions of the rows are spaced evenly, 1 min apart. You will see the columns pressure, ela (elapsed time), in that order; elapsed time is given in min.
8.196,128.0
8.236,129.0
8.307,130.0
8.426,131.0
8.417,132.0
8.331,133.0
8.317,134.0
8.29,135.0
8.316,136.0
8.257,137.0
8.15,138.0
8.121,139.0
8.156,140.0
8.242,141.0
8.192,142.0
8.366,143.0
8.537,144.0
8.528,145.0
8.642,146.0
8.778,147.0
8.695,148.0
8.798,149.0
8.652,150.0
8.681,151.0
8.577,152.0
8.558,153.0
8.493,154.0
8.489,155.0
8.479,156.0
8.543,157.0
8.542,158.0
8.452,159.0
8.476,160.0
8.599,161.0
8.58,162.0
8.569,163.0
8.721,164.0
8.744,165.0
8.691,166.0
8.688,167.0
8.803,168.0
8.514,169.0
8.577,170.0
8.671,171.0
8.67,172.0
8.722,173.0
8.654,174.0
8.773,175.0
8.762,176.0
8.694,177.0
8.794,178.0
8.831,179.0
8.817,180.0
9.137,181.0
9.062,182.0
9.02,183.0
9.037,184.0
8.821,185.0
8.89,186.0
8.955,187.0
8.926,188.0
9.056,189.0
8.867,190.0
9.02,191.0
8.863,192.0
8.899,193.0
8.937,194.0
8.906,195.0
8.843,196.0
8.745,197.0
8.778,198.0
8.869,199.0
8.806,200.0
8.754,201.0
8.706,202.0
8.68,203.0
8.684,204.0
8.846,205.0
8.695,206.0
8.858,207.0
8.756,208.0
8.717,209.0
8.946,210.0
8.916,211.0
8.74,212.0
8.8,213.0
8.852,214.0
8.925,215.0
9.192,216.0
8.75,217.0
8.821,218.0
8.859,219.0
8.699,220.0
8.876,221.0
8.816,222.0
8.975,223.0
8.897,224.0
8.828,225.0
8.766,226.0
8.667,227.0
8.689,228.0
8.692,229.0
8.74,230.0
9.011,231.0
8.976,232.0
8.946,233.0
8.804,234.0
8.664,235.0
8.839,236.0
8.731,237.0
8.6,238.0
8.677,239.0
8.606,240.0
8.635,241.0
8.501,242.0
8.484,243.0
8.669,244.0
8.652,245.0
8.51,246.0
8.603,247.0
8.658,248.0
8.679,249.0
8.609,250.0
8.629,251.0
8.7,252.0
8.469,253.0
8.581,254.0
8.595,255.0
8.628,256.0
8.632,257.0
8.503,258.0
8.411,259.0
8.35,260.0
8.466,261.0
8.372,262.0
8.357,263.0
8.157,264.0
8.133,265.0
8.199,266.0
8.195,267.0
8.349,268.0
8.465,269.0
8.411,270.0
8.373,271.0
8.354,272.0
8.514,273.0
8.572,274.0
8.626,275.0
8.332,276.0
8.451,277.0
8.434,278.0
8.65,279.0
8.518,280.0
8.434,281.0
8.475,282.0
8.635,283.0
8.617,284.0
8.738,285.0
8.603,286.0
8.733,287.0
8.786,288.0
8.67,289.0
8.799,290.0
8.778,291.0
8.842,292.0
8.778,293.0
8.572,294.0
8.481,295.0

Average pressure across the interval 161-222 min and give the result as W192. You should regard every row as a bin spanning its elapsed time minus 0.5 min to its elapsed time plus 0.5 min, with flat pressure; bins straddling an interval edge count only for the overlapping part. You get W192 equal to 8.81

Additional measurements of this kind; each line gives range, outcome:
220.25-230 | 8.79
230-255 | 8.68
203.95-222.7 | 8.83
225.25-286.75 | 8.56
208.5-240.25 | 8.81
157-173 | 8.62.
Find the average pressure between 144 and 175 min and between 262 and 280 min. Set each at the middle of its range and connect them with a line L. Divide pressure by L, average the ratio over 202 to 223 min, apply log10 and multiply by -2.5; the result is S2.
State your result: -0.039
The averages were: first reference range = 8.62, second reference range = 8.39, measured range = 8.82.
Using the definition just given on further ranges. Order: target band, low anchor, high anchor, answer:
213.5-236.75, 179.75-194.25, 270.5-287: -0.007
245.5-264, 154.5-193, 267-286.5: 0.002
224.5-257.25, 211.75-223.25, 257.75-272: -0.010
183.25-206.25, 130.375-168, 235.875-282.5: -0.045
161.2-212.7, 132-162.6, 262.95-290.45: -0.042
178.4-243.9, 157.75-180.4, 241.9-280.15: -0.030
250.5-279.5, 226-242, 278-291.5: 0.030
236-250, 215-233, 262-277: 0.002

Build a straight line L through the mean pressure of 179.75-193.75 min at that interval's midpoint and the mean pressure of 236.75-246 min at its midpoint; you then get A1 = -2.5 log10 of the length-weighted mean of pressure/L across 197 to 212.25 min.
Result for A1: 0.01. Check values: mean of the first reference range 8.96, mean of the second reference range 8.61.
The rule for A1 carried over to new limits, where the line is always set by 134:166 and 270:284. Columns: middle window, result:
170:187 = -0.04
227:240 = -0.03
